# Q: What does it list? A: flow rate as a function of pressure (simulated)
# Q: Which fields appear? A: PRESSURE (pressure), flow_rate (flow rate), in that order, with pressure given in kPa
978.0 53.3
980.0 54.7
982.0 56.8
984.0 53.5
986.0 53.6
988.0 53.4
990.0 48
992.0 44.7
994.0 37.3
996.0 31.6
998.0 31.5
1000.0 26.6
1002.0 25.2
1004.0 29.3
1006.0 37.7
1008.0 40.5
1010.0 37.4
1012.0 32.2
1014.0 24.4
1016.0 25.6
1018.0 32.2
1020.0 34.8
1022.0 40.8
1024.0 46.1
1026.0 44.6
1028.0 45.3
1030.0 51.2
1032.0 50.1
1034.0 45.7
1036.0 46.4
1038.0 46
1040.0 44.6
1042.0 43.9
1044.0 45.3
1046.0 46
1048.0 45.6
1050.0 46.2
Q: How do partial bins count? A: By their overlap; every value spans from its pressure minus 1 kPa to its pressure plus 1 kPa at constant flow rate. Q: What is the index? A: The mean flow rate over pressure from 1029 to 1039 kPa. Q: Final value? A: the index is 47.9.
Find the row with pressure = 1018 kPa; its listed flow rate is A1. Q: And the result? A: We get 32.2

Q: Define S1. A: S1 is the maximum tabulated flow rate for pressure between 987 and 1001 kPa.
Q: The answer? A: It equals 53.4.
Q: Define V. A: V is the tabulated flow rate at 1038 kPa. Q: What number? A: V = 46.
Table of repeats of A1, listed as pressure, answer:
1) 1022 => 40.8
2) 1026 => 44.6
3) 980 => 54.7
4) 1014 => 24.4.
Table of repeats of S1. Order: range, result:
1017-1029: 46.1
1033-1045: 46.4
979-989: 56.8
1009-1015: 37.4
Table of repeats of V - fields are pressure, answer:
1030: 51.2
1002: 25.2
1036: 46.4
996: 31.6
